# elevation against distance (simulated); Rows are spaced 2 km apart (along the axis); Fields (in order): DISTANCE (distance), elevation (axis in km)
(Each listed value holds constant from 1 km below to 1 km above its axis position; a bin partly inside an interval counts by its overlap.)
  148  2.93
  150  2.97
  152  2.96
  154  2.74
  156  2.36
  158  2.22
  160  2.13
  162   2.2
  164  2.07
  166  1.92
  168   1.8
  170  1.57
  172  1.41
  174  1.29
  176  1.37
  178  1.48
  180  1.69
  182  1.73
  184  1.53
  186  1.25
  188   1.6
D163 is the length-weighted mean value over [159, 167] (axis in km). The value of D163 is 2.08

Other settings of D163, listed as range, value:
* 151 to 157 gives 2.69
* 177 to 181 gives 1.58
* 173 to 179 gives 1.38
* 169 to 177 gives 1.41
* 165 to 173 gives 1.68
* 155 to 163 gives 2.23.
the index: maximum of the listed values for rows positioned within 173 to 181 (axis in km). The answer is 1.69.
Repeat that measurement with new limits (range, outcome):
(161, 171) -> 2.2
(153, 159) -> 2.74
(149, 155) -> 2.97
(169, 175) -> 1.57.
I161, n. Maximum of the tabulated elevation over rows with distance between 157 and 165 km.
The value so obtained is 2.22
